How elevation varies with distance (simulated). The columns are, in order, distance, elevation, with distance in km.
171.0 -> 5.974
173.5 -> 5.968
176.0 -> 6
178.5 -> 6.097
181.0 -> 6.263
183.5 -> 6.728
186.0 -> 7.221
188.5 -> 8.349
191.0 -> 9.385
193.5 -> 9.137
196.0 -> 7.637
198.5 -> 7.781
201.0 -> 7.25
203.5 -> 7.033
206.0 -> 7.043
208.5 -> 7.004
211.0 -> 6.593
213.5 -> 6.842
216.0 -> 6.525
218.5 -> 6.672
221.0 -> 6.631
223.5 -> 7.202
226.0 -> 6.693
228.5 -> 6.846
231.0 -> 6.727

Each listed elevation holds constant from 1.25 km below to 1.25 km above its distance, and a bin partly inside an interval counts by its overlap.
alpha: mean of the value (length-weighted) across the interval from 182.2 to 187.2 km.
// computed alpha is 6.96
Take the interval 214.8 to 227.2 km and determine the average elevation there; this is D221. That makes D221 6.75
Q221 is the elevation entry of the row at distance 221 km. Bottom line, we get 6.631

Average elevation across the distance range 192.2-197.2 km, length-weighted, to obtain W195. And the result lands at 8.4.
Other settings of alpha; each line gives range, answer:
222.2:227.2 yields 6.95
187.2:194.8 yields 8.94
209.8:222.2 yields 6.65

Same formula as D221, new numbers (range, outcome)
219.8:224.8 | 6.92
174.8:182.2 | 6.12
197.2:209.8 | 7.22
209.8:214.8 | 6.72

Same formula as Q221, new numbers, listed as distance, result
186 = 7.221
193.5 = 9.137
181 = 6.263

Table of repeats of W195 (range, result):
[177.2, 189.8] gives 6.94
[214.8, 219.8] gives 6.6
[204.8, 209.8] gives 7.02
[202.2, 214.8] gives 6.9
